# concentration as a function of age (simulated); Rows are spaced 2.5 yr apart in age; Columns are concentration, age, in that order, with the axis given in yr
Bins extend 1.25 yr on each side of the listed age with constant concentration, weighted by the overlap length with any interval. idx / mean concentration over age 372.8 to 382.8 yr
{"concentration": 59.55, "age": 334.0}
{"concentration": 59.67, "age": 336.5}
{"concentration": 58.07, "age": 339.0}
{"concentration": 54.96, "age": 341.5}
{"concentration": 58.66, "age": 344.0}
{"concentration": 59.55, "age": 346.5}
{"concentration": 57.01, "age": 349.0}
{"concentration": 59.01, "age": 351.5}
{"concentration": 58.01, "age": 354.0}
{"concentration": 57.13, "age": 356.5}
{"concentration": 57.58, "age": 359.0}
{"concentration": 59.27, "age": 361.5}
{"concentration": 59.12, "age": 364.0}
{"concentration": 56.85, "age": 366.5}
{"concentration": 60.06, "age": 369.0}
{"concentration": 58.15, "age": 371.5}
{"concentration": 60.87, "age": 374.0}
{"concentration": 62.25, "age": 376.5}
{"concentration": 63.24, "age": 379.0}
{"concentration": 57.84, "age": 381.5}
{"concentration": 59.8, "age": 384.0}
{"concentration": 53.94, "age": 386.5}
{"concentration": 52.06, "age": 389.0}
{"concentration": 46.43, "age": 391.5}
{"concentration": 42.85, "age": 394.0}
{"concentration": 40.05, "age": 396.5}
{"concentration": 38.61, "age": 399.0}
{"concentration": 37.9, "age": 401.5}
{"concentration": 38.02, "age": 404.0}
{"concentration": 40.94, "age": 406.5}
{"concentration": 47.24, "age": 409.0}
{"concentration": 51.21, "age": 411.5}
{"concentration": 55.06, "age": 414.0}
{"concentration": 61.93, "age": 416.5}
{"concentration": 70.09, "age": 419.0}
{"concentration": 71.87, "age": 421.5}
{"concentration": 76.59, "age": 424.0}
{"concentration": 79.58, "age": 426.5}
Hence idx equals 61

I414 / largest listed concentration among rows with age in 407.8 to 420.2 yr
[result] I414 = 70.09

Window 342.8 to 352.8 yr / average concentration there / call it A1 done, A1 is 58.6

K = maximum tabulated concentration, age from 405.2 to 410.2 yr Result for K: 47.24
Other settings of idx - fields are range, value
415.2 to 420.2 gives 65.9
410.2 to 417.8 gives 56.1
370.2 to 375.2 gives 59.5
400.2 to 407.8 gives 39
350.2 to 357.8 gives 58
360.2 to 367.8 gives 58.4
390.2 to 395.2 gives 44.7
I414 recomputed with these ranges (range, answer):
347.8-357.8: 59.01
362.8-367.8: 59.12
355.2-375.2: 60.87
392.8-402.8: 42.85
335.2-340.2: 59.67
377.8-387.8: 63.24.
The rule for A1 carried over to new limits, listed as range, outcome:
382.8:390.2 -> 55.3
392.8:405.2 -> 39.5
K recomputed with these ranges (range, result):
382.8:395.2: 59.8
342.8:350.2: 59.55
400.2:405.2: 38.02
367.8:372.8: 60.06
